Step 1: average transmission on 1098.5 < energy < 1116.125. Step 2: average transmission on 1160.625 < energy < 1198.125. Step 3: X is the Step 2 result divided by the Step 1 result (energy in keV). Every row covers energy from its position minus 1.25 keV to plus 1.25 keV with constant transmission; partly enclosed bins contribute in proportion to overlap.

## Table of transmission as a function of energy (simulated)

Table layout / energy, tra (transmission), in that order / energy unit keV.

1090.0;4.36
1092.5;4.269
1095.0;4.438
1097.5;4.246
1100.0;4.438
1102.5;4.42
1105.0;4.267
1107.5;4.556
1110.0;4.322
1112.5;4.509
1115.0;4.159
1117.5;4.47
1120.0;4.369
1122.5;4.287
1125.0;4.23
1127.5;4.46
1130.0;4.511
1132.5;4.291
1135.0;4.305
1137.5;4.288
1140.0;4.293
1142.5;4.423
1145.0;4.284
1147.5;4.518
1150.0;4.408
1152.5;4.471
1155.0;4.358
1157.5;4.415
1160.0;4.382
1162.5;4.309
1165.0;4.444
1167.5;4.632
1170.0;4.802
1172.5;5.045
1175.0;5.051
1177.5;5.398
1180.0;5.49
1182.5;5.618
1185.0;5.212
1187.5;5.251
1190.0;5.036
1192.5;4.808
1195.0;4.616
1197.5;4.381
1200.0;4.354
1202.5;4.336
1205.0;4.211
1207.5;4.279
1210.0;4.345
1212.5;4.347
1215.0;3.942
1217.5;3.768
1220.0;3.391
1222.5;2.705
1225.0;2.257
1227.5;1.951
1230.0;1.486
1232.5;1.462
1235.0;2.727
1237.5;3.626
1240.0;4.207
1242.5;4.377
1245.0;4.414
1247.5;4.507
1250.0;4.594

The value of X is 1.1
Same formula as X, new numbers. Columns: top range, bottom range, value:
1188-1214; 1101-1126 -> 1.03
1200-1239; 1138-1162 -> 0.75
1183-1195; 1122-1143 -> 1.17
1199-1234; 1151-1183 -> 0.70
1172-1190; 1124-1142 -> 1.22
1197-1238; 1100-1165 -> 0.77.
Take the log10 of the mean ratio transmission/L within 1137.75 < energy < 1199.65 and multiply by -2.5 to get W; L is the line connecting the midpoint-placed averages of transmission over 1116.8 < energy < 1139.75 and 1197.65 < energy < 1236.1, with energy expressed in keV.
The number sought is -0.22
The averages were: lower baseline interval 4.35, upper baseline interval 3.34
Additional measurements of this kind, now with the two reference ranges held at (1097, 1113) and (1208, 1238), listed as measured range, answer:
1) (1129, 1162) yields -0.120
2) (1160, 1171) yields -0.222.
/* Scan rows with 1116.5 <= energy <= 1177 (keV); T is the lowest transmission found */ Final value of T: 4.23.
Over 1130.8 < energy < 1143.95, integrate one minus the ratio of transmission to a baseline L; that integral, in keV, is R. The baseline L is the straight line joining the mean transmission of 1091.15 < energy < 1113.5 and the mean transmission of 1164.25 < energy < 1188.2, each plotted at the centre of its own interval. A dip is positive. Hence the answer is 1.1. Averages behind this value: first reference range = 4.38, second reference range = 5.1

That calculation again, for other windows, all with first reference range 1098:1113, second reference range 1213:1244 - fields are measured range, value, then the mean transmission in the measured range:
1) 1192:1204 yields -3.9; 4.47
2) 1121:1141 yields -1.0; 4.33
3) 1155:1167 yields -1.9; 4.4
